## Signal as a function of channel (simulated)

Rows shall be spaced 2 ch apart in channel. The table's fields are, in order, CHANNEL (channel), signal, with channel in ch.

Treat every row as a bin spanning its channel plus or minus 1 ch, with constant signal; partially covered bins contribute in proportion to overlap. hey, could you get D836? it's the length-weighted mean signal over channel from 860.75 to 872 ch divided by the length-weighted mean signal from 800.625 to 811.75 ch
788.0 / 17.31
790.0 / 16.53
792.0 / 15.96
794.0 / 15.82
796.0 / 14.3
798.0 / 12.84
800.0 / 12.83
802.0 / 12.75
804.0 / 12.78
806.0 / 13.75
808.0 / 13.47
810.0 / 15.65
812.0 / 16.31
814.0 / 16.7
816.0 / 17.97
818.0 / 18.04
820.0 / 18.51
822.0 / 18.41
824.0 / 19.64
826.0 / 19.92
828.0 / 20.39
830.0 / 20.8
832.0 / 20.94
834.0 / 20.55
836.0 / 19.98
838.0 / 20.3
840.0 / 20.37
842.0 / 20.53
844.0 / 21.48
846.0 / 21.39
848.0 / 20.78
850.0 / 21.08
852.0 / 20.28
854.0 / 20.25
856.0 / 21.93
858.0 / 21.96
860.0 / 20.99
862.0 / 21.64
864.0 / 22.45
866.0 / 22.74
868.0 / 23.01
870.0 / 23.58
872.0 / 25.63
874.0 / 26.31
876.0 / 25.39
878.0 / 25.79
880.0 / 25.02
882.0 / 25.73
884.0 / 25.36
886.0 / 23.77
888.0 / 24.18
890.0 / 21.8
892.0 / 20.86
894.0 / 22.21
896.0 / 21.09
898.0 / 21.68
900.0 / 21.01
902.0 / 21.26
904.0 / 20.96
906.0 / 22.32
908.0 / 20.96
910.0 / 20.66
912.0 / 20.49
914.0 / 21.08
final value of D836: 1.7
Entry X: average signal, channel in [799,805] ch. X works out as 12.8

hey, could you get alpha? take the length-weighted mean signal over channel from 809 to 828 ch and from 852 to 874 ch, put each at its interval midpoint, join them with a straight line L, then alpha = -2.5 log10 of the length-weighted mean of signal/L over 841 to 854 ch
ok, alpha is 0.00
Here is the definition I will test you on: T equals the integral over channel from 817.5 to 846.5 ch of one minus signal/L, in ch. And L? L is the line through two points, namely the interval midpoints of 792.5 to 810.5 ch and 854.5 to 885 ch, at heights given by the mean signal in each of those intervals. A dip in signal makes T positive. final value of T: -3.0 ch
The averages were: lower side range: 13.8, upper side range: 23.8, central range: 20.1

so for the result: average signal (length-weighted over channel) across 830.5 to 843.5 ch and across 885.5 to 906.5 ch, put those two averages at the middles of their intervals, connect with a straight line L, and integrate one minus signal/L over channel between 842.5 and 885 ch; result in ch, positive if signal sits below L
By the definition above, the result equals -3.7 ch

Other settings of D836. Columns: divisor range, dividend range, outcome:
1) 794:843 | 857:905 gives 1.33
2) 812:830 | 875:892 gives 1.31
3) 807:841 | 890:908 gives 1.15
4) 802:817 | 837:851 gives 1.38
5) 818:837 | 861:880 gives 1.22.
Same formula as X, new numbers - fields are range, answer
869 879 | 25.3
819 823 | 18.5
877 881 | 25.4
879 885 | 25.4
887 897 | 22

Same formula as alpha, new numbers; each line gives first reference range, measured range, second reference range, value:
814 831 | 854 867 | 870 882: 0.09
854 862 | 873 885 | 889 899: -0.19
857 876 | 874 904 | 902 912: -0.05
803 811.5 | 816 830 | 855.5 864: -0.17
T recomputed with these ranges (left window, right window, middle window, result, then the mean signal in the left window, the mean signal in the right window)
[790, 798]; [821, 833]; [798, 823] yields 3.11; 15.2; 20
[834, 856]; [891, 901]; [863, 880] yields -2.71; 20.7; 21.4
